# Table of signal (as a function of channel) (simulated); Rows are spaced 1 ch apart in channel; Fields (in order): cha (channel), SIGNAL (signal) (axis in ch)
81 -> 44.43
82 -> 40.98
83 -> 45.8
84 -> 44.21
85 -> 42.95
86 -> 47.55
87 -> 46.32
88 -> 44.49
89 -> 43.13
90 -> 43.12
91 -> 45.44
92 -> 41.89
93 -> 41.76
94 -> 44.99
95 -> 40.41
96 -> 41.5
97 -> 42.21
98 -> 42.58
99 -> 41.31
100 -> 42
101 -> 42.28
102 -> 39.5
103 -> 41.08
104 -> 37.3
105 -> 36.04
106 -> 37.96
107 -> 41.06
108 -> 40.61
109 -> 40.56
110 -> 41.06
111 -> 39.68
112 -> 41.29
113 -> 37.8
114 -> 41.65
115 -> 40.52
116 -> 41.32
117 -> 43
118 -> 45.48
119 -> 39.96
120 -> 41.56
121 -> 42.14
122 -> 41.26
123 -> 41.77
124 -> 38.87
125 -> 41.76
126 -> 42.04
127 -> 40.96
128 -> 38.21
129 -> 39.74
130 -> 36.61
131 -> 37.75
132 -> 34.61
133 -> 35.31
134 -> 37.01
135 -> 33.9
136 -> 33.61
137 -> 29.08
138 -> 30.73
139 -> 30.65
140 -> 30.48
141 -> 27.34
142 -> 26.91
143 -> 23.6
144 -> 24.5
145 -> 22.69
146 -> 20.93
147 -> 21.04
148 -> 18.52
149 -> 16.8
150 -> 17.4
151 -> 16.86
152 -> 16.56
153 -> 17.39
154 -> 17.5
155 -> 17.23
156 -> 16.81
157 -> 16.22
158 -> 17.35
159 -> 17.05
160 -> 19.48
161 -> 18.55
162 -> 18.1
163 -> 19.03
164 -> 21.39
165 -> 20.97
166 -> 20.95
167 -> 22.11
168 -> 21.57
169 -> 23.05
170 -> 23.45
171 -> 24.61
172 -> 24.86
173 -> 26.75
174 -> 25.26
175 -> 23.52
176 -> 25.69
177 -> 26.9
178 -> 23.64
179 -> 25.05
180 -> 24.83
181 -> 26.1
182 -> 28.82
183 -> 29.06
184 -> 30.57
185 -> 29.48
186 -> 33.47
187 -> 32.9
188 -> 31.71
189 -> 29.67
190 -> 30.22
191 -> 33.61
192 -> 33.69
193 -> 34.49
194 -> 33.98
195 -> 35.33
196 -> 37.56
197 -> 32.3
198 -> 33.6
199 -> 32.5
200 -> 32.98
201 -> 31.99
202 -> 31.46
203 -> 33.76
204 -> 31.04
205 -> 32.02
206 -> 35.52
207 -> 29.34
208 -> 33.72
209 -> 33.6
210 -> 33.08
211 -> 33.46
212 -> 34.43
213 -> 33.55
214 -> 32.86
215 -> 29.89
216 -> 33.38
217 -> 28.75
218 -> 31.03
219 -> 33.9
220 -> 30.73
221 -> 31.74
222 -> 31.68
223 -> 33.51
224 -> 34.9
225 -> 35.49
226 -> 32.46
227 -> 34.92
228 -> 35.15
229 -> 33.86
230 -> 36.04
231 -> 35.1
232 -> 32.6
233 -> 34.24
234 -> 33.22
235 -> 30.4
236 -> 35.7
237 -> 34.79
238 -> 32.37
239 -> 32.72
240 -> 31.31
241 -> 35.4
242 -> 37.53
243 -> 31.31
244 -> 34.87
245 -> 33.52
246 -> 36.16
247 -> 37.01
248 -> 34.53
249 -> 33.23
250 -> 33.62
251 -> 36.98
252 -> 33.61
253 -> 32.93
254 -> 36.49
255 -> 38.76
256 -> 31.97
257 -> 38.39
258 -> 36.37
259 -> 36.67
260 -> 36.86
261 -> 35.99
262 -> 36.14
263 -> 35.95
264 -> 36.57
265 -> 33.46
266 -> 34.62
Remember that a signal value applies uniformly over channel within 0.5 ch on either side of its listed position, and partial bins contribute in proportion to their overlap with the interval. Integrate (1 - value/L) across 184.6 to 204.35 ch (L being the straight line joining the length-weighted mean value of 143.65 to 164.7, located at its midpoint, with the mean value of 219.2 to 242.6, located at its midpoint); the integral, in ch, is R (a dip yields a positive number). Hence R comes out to -4.7 ch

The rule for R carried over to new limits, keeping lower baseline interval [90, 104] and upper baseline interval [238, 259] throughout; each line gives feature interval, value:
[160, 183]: 9.0 ch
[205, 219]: 1.5 ch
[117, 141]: 1.8 ch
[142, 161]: 9.8 ch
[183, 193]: 1.6 ch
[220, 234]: 0.8 ch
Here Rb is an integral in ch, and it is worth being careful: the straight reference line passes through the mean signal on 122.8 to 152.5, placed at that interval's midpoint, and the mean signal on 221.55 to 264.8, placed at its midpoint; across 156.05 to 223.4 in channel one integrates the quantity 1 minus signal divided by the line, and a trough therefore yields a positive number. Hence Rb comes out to 8.2 ch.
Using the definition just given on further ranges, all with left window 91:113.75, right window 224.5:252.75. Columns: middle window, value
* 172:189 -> 4.3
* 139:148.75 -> 3.7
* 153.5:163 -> 5.1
